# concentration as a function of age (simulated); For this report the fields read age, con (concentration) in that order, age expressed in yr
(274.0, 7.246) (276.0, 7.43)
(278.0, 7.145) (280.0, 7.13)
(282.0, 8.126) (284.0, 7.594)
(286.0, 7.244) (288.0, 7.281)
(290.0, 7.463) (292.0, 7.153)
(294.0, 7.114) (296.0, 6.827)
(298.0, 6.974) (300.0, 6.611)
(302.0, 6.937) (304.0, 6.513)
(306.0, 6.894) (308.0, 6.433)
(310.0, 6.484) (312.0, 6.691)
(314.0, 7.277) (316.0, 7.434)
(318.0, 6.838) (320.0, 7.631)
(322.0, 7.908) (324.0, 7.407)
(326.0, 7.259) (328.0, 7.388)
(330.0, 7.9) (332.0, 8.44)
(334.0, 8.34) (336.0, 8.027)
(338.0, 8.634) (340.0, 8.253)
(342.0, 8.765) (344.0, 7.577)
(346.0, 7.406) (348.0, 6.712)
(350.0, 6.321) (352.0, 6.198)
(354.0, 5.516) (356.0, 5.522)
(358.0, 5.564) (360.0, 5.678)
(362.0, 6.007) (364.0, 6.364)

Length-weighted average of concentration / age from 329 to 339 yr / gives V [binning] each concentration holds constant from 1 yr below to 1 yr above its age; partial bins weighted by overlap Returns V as 8.27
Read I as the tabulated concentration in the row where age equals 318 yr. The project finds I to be 6.838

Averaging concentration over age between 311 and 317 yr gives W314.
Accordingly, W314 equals 7.13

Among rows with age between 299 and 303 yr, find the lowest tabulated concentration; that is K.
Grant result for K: 6.611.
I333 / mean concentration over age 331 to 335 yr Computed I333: 8.39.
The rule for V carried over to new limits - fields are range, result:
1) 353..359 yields 5.53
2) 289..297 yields 7.14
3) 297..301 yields 6.79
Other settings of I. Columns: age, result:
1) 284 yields 7.594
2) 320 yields 7.631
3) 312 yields 6.691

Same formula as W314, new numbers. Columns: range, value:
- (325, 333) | 7.75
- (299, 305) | 6.69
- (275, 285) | 7.48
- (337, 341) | 8.44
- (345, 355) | 6.43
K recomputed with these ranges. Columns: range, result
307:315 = 6.433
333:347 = 7.406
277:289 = 7.13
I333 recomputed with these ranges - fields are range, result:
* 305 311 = 6.6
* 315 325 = 7.44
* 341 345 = 8.17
